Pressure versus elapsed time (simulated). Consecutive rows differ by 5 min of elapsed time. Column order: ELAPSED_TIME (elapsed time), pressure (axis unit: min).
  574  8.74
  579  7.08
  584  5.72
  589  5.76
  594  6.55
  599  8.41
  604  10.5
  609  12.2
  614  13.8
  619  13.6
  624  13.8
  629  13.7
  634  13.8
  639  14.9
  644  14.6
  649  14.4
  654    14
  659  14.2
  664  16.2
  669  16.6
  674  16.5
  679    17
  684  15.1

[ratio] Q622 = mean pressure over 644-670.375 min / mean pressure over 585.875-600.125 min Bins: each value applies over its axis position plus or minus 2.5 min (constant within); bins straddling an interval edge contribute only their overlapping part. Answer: 2.23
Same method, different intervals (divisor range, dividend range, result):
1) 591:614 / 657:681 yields 1.64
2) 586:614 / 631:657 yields 1.58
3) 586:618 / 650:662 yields 1.47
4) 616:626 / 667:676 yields 1.21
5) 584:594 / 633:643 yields 2.43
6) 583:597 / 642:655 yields 2.34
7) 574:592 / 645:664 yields 2.21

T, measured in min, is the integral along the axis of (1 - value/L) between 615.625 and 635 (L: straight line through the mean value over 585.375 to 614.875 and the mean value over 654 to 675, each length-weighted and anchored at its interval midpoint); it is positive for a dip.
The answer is -3.4 min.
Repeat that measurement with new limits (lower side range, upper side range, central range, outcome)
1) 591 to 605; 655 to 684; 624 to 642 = -3.27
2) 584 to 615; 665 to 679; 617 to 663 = -3.66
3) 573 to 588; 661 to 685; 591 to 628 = -4.85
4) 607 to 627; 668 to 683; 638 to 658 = 0.83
